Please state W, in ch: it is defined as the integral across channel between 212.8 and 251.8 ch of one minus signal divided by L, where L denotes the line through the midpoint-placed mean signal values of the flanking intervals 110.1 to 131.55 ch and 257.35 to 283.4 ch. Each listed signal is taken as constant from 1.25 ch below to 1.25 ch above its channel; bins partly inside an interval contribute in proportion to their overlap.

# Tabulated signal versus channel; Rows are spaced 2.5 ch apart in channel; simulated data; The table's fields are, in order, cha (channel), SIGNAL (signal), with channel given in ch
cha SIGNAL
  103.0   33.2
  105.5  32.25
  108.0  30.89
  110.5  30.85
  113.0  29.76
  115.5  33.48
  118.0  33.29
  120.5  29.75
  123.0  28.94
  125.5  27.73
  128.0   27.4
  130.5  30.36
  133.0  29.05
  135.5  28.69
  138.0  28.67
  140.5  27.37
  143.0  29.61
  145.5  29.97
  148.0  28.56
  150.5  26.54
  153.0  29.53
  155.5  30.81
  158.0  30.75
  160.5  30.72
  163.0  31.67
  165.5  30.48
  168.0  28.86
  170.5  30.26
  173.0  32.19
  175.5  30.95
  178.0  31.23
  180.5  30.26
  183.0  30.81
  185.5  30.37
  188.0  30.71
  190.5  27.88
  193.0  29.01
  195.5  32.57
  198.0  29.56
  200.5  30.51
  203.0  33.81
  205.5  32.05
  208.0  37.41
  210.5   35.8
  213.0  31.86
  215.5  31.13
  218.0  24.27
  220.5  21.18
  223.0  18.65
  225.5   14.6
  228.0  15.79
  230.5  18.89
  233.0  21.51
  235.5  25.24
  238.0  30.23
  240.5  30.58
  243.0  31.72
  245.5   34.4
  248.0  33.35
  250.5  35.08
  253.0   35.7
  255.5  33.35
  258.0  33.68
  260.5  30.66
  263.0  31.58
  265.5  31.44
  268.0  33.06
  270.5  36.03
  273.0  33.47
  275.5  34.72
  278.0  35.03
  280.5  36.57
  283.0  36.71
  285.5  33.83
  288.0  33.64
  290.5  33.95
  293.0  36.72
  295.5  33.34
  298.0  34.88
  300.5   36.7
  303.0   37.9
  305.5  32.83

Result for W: 8.2 ch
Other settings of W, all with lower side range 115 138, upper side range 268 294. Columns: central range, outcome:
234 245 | 1.3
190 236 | 7.9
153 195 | 1.1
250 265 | 0.4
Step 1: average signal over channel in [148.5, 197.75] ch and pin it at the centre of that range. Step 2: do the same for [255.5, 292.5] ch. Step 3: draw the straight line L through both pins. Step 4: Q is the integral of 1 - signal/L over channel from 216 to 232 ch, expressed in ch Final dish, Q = 6.3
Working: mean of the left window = 30.3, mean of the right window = 33.9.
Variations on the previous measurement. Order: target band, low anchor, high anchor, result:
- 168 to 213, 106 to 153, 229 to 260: -2.3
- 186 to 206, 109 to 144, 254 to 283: 0.6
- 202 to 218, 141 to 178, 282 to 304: -0.5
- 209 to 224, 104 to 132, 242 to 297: 2.4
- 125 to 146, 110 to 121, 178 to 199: 1.6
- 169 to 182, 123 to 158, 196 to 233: -1.4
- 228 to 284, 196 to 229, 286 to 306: 0.0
